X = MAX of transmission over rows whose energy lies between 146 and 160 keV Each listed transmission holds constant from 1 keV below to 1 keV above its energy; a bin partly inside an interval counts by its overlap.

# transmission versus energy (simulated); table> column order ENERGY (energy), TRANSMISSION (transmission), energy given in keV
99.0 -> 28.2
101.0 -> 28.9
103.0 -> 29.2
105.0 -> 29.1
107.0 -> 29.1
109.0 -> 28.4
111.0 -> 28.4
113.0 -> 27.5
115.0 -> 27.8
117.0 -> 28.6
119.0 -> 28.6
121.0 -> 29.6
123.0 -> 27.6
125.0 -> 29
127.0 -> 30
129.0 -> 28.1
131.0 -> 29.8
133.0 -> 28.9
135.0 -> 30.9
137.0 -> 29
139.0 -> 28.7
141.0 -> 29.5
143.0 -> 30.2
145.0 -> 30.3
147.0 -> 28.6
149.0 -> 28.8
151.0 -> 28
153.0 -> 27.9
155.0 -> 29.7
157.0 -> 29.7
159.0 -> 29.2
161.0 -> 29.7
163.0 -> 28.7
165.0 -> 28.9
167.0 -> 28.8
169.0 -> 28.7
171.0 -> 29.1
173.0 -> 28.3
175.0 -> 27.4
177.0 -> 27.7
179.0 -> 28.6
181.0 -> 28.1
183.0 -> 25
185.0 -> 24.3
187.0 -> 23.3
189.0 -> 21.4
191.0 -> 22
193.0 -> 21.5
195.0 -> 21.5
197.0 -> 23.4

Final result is 29.7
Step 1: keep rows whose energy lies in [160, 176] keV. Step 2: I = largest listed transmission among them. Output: 29.7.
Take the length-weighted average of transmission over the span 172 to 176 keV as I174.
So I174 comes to 27.9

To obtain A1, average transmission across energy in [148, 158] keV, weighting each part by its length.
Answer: 28.8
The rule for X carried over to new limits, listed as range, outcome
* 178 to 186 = 28.6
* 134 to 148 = 30.9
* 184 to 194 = 24.3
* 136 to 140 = 29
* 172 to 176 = 28.3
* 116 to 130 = 30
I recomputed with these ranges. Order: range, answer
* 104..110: 29.1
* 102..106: 29.2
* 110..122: 29.6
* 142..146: 30.3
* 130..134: 29.8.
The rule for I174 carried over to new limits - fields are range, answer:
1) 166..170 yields 28.8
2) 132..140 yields 29.4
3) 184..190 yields 23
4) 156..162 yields 29.5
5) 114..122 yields 28.7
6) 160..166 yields 29.1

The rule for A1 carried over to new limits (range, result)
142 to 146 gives 30.2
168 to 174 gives 28.7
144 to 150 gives 29.2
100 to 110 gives 28.9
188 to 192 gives 21.7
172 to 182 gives 28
